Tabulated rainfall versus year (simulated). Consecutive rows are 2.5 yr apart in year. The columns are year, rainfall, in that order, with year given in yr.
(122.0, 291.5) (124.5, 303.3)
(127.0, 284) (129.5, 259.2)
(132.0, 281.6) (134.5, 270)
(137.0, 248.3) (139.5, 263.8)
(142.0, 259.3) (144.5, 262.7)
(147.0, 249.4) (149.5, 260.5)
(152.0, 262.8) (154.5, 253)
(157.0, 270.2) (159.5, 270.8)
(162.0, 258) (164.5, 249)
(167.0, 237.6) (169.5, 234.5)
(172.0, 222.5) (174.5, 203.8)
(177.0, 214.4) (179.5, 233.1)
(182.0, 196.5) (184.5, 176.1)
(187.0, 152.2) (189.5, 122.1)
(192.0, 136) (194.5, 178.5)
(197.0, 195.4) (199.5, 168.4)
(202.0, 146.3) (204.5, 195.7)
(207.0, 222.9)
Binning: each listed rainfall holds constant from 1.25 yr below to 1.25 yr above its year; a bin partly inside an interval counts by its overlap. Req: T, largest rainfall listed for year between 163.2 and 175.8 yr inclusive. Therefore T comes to 249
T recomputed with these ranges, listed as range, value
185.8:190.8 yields 152.2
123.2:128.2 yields 303.3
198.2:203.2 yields 168.4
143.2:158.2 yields 270.2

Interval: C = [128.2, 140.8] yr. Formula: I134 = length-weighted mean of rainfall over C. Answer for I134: 265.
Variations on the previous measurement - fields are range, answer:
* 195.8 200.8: 181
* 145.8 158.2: 259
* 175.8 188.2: 195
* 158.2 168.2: 254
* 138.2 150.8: 259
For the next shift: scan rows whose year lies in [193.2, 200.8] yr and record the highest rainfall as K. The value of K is 195.4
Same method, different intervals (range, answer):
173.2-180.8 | 233.1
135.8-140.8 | 263.8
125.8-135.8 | 284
